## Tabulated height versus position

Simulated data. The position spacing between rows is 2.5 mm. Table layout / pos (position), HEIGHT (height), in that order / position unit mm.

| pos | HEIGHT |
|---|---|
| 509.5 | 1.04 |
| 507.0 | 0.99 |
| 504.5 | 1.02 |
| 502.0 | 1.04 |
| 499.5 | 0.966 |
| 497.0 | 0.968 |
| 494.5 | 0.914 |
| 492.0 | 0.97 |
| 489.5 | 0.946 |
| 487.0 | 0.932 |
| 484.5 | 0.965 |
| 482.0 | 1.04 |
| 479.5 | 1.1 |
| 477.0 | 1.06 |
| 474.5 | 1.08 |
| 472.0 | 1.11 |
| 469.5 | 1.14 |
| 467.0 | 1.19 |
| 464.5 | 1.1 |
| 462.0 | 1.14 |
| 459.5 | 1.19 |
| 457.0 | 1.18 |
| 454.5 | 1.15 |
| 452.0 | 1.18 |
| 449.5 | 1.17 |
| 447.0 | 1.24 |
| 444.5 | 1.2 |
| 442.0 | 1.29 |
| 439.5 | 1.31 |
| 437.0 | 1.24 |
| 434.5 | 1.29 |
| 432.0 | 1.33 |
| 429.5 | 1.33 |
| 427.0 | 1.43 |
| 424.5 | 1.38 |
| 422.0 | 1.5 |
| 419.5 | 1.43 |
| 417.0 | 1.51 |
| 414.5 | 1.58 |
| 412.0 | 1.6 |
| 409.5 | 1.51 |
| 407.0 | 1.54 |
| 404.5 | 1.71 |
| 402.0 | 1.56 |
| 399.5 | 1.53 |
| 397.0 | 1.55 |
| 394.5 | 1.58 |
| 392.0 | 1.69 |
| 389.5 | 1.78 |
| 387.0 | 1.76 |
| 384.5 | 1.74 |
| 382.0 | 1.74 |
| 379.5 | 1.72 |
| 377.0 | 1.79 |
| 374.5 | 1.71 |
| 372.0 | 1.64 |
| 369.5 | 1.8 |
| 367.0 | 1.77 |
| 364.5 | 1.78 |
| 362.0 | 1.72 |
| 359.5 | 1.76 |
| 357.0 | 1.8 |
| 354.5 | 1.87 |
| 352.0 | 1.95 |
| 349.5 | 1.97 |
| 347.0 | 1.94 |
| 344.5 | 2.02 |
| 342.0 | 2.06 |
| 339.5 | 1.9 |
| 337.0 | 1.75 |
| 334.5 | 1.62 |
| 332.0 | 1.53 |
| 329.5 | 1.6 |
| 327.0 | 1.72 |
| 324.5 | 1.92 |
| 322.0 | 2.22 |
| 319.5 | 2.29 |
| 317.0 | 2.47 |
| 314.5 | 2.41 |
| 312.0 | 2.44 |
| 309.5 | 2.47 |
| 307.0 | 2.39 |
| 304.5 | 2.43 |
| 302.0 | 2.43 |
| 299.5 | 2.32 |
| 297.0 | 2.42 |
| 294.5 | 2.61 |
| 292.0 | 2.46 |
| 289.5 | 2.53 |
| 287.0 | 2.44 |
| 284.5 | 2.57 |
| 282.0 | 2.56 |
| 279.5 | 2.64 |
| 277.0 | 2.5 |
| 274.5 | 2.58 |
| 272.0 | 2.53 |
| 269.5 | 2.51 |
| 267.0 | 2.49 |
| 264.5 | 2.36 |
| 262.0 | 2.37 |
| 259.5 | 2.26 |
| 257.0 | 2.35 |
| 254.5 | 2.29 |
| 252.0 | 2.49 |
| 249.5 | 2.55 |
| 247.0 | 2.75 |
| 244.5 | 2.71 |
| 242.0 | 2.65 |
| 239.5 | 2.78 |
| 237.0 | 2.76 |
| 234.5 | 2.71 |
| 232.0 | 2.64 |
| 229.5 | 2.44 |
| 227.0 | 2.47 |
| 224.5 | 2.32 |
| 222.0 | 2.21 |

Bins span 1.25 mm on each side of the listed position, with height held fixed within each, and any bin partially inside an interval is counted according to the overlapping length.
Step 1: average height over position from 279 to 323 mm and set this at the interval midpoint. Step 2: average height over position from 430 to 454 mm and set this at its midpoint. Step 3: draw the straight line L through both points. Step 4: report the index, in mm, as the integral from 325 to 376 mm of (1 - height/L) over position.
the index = 5.6 mm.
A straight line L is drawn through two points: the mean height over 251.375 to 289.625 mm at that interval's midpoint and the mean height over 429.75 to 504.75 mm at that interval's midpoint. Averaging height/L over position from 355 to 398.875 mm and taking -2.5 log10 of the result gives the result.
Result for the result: 0.01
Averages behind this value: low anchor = 2.46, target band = 1.72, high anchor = 1.12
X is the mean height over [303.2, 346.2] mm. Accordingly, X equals 2.07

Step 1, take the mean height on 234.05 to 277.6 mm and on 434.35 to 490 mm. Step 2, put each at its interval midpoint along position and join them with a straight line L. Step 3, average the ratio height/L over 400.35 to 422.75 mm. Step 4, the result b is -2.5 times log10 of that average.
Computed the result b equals -0.048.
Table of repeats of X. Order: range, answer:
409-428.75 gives 1.49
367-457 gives 1.5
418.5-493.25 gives 1.19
